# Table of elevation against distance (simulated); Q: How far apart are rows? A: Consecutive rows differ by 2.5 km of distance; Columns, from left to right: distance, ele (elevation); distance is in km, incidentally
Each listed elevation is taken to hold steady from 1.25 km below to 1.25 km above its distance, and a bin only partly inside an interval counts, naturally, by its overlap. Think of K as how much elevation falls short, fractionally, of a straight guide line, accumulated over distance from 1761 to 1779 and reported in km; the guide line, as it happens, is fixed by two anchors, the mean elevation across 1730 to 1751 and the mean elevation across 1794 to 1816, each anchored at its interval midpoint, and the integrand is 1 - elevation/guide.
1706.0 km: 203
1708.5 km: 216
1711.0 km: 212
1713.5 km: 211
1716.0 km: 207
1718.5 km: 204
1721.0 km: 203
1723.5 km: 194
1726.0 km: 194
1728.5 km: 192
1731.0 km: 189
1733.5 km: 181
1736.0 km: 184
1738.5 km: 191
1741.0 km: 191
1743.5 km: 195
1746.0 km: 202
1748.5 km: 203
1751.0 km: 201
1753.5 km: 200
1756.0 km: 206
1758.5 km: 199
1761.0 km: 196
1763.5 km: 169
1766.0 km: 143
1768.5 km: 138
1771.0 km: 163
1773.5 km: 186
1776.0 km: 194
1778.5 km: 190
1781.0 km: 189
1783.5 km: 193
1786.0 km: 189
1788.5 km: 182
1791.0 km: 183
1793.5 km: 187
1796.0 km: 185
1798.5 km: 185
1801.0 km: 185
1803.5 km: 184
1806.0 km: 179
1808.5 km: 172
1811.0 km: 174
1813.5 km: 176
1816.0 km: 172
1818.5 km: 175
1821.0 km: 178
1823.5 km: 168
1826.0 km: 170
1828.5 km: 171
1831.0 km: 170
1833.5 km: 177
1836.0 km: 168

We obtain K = 1.6 km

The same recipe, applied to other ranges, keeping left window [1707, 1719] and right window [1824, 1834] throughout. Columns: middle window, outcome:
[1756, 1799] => 1.63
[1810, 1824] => 0.10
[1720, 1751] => 1.40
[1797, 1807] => -0.17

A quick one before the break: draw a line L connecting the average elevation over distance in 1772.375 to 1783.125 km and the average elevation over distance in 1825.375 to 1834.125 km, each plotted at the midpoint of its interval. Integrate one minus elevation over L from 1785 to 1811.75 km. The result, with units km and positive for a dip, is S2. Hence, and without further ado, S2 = 0.1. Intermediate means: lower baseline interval 190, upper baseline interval 172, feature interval 182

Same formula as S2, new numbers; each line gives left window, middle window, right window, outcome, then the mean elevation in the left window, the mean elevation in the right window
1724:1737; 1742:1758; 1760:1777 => -2.0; 188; 169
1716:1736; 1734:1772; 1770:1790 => 0.9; 194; 186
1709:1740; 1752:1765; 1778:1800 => -0.1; 197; 187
